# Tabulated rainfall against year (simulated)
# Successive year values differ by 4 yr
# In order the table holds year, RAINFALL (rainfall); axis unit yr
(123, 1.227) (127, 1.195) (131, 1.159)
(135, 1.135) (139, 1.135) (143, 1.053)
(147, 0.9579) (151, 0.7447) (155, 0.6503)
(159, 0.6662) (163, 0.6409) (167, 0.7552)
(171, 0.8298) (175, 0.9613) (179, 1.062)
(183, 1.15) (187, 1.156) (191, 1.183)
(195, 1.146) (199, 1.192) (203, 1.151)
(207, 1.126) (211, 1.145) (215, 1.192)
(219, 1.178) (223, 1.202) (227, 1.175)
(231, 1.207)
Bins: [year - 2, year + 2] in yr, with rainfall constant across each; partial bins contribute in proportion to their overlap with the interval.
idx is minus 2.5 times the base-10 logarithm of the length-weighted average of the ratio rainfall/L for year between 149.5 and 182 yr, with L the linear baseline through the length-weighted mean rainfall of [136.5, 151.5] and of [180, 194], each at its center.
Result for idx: 0.33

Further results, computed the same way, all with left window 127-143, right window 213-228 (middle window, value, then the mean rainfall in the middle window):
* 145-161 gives 0.46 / 0.755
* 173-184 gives 0.11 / 1.05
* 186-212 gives 0.02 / 1.16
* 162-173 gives 0.47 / 0.751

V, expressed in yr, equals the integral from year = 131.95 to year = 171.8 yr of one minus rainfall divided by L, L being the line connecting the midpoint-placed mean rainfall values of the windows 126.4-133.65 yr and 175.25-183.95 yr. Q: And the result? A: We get 9.3 yr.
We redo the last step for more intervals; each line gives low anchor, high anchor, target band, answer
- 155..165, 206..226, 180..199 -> -4.8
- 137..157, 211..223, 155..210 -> 3.3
